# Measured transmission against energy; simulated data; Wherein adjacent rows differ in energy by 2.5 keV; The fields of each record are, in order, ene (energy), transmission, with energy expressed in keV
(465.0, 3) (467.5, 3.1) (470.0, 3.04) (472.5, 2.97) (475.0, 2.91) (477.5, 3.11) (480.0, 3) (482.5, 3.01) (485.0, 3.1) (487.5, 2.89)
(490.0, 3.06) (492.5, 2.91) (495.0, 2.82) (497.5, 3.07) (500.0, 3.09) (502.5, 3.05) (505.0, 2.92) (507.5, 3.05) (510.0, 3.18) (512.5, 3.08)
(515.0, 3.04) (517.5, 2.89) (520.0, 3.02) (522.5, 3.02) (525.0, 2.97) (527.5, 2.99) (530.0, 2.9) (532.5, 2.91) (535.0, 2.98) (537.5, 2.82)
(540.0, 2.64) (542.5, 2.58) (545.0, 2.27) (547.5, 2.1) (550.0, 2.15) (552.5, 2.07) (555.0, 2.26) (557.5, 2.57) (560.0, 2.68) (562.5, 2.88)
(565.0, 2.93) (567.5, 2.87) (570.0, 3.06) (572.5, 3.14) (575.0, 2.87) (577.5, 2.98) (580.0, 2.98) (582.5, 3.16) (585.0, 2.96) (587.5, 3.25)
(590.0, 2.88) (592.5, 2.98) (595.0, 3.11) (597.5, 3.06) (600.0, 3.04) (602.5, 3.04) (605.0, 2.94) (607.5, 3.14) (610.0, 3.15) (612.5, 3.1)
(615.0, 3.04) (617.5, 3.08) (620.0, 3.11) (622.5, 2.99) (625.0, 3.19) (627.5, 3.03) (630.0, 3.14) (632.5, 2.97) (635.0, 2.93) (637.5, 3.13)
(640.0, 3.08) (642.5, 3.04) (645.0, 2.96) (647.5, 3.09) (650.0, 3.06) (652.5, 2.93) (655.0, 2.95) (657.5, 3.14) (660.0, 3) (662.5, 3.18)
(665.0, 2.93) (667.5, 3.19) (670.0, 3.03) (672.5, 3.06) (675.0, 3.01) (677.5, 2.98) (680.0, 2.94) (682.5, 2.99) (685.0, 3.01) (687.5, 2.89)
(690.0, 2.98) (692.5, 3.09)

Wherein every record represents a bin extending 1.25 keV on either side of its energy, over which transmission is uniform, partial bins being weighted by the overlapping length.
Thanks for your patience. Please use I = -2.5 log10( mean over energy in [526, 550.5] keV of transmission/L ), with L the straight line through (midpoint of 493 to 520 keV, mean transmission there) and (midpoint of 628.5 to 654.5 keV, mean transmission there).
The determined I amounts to 0.141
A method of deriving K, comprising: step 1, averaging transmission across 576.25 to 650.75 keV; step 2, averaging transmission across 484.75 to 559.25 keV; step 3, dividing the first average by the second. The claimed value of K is 1.09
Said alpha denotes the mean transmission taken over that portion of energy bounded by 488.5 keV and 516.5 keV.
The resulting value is 3.02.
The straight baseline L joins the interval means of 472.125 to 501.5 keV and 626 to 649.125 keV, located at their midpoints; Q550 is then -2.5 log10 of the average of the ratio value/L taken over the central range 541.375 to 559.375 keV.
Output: 0.295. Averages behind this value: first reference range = 3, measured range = 2.3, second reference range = 3.04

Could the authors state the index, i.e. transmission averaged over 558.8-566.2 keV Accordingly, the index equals 2.83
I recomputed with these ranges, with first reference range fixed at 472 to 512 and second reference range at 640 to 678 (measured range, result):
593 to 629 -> -0.014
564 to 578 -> 0.018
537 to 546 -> 0.177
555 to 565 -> 0.130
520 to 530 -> 0.011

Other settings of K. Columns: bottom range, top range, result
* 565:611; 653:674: 1.01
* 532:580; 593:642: 1.15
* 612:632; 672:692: 0.97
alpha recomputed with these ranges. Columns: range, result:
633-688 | 3.02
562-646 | 3.04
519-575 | 2.72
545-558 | 2.21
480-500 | 2.99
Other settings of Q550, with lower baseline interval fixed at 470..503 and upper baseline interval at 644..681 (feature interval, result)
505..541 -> 0.02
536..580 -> 0.14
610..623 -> -0.02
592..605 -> -0.01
